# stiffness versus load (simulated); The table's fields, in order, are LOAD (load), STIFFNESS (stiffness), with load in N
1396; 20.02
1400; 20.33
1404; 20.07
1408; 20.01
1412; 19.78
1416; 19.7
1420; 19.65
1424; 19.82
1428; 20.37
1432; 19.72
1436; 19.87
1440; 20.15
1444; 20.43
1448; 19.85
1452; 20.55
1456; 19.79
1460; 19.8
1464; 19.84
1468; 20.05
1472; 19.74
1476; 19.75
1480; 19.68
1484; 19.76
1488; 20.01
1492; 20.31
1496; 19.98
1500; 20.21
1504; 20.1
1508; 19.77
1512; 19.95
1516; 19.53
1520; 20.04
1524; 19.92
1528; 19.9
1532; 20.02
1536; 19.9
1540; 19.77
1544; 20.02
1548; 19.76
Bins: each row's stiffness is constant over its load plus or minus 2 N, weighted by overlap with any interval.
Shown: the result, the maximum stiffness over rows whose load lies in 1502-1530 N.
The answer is 20.1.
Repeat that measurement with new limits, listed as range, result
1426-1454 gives 20.55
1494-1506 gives 20.21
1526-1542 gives 20.02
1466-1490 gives 20.05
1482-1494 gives 20.31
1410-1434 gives 20.37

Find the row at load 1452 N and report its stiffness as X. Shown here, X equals 20.55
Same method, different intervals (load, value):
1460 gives 19.8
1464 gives 19.84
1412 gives 19.78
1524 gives 19.92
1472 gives 19.74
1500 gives 20.21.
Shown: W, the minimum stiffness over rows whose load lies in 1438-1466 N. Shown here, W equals 19.79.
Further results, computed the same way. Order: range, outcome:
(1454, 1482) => 19.68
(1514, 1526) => 19.53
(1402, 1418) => 19.7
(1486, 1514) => 19.77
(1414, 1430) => 19.65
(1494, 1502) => 19.98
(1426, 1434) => 19.72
